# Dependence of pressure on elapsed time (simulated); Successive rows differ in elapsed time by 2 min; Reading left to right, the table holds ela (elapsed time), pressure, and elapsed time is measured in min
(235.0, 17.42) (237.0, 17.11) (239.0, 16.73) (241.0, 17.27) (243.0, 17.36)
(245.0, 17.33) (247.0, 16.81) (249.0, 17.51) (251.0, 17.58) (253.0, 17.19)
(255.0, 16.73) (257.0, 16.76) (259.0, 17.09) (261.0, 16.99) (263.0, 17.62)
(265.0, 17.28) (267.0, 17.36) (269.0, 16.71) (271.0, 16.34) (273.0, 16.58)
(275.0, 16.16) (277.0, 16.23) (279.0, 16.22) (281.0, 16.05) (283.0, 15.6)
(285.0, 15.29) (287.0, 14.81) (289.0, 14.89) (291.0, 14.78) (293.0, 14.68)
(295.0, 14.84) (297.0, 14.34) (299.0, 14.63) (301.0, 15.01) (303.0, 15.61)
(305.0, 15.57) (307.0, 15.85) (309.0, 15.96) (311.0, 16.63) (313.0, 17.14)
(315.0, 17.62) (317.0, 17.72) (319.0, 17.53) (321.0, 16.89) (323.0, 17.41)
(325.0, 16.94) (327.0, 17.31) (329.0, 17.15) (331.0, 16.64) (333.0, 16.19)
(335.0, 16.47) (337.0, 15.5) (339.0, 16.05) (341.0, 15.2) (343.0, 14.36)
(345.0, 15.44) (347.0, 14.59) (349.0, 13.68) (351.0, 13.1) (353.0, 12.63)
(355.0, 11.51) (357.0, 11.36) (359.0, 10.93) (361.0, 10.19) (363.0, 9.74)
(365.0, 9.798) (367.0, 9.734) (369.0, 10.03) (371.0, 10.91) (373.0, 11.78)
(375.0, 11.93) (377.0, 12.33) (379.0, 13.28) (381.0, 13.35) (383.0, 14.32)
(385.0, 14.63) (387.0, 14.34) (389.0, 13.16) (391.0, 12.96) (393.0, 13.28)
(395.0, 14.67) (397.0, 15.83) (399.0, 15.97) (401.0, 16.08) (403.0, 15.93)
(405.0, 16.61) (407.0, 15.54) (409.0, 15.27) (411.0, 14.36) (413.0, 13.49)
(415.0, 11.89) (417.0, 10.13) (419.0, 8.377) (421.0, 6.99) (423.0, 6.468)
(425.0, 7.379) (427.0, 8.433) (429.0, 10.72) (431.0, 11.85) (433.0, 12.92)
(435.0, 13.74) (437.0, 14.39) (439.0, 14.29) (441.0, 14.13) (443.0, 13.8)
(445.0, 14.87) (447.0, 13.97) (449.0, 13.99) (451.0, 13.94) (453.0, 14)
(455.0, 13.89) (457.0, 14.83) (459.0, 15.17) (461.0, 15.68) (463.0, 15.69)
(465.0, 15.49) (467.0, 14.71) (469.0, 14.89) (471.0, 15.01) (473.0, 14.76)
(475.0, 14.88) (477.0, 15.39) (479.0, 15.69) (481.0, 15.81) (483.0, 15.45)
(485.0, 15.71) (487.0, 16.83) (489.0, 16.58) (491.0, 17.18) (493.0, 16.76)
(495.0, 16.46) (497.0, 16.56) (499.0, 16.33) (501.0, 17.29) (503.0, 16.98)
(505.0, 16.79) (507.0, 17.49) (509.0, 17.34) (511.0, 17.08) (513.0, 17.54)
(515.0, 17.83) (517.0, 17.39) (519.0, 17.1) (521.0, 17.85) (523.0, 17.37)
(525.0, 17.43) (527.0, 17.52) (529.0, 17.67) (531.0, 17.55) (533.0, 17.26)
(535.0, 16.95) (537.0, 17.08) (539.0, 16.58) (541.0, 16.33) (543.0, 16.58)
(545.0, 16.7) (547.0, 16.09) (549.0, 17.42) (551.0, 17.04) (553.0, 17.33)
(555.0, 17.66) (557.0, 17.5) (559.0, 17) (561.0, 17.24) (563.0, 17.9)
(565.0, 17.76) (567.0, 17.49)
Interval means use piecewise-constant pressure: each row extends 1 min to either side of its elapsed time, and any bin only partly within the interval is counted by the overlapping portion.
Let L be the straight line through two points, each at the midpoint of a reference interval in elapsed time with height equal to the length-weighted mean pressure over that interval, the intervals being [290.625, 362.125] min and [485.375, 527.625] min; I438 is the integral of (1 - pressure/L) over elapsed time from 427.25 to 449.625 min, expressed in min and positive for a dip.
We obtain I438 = 4.2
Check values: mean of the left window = 15.2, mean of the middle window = 13.3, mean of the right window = 17.1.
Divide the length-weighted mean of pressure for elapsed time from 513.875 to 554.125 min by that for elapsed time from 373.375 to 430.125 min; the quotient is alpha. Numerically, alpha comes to 1.34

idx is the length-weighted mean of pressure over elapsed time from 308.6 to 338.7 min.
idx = 16.9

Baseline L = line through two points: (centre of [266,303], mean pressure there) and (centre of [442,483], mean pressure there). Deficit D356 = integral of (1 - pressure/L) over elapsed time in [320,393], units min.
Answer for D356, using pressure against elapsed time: 7.8 min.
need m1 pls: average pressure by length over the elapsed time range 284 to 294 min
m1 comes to 14.9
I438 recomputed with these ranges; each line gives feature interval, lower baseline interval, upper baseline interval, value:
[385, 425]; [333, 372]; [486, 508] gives 3.1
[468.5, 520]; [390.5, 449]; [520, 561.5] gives -3.0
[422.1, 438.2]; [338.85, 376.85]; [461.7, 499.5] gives 4.0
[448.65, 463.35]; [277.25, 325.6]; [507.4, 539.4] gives 2.0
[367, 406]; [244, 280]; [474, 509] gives 7.0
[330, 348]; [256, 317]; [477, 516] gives 0.7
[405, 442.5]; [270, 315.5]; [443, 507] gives 9.0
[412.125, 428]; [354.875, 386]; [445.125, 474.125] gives 5.0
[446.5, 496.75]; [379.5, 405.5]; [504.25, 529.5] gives 3.3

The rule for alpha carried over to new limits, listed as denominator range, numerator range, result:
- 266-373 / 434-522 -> 1.06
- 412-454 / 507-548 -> 1.44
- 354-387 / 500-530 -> 1.49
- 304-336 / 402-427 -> 0.70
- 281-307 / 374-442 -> 0.86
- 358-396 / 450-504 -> 1.28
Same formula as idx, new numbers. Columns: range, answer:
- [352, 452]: 12.6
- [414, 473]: 12.8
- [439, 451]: 14.1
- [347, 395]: 12.2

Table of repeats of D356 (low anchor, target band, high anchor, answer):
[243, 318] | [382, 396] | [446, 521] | 1.9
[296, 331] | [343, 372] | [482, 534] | 8.4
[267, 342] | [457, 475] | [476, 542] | 1.7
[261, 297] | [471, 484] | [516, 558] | 1.2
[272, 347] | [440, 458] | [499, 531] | 2.9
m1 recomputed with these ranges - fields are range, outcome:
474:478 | 15.1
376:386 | 13.6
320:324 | 17.1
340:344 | 14.8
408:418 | 13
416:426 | 7.87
